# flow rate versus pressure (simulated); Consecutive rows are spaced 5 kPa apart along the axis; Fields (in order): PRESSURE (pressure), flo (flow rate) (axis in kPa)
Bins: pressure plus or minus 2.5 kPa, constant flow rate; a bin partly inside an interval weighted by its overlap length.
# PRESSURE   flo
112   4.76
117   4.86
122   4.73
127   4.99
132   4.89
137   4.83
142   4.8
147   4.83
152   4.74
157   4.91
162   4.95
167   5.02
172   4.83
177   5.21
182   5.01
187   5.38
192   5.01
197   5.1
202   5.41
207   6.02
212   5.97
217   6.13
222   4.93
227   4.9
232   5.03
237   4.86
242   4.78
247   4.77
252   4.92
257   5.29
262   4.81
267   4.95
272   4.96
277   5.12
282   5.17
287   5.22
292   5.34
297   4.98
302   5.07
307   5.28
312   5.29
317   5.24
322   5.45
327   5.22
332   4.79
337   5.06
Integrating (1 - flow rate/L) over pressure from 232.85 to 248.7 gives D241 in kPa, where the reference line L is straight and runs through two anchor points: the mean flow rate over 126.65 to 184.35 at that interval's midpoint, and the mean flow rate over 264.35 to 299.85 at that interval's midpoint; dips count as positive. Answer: 0.7 kPa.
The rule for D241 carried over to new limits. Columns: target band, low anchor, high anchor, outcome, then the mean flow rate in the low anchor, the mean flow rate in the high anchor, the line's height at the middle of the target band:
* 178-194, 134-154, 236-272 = -1.0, 4.8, 4.92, 4.85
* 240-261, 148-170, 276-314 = 0.6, 4.9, 5.18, 5.09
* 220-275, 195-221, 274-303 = 5.0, 5.69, 5.15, 5.43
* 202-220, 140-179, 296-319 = -3.3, 4.91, 5.18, 5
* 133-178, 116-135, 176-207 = 1.3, 4.87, 5.25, 5.04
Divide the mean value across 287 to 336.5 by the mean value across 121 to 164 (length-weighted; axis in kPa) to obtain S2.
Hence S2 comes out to 1.07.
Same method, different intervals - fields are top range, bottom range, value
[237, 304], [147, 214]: 0.97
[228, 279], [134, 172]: 1.02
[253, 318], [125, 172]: 1.05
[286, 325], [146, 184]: 1.06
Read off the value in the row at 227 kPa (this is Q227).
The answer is 4.9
